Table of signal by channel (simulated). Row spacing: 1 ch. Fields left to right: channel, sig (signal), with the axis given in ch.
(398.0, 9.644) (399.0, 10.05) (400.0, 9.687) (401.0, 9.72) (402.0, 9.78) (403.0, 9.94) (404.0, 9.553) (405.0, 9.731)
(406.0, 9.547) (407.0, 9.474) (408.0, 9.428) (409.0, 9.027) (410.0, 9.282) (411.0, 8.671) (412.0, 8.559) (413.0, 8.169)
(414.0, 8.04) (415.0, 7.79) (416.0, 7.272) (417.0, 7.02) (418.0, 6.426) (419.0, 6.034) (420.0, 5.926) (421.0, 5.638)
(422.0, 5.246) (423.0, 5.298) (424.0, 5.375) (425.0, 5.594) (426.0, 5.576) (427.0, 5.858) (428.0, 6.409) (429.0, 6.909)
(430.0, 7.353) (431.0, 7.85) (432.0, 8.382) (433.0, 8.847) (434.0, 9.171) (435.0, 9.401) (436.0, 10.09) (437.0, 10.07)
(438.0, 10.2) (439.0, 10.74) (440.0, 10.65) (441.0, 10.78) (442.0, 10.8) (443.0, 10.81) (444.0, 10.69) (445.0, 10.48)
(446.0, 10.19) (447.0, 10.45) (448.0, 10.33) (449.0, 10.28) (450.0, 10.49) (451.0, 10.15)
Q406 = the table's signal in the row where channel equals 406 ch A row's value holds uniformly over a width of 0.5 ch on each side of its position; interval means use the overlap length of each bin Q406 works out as 9.547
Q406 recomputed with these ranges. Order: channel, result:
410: 9.282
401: 9.72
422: 5.246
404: 9.553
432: 8.382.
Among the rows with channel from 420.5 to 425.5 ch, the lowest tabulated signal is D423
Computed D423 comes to 5.246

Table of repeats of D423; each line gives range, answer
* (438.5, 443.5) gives 10.65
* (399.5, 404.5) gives 9.553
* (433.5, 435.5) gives 9.171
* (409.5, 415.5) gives 7.79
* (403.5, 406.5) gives 9.547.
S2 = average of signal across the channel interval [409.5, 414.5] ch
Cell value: 8.54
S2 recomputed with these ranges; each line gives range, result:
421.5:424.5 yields 5.31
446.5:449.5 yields 10.4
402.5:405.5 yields 9.74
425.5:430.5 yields 6.42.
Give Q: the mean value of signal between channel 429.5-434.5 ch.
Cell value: 8.32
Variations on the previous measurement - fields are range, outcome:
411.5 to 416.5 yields 7.97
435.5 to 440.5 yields 10.3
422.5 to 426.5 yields 5.46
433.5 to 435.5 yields 9.29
